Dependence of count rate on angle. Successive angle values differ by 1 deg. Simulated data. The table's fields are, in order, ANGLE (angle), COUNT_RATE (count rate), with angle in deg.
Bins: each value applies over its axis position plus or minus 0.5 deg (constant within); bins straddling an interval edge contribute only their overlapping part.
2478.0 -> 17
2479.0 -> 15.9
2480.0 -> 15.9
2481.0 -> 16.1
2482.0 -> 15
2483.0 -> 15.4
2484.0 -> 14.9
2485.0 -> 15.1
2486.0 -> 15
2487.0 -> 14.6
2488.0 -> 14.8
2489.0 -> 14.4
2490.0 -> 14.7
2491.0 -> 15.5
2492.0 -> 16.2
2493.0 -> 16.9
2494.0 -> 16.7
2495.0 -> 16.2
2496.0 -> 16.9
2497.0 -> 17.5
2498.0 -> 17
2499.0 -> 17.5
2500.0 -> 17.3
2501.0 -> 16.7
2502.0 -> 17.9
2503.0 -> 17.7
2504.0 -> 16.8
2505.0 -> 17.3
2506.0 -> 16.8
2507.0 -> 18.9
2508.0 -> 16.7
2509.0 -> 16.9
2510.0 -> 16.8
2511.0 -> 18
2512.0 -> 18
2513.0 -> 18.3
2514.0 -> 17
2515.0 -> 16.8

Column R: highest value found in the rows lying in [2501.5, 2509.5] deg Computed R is 18.9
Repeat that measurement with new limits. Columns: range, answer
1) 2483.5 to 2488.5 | 15.1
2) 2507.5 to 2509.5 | 16.9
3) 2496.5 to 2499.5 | 17.5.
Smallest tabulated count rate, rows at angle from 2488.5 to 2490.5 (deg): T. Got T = 14.4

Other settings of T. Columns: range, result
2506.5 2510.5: 16.7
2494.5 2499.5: 16.2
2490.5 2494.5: 15.5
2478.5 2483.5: 15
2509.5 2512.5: 16.8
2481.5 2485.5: 14.9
